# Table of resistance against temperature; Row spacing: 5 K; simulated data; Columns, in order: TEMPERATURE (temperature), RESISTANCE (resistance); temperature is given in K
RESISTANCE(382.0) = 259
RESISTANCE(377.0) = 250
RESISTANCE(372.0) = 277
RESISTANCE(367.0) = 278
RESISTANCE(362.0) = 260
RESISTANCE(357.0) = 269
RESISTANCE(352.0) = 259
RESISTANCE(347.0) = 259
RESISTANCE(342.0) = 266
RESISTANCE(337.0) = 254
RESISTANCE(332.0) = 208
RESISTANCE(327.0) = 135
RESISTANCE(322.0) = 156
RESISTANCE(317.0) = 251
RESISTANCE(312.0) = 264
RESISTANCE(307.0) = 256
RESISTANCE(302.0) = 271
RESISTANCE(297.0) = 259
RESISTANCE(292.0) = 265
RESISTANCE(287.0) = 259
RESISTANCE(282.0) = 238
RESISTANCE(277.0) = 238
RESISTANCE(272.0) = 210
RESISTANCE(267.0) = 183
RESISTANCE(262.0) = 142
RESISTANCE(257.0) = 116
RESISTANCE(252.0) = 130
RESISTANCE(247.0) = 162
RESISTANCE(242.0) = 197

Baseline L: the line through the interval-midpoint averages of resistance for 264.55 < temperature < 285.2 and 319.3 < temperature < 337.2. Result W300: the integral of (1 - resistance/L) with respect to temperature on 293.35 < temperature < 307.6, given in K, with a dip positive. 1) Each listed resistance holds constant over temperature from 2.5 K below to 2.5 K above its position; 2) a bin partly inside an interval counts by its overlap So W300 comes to -4.5 K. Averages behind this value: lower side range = 219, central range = 263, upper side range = 181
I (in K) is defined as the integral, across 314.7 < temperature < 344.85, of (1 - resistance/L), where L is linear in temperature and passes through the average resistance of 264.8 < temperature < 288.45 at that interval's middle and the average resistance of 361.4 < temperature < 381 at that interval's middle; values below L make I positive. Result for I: 4.4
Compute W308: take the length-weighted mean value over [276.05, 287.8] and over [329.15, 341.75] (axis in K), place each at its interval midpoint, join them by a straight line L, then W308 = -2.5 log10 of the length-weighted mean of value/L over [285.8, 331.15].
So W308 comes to 0.03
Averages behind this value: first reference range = 244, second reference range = 235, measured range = 233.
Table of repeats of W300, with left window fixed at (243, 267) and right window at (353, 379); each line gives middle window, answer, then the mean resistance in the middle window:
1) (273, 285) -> -4.4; 235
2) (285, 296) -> -4.6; 262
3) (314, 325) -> 0.6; 203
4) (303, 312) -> -2.6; 261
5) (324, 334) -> 2.6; 169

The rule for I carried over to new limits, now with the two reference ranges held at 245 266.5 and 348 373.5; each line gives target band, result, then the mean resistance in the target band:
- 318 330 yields 3.3 K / 161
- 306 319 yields -3.0 K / 257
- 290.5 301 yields -4.1 K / 263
